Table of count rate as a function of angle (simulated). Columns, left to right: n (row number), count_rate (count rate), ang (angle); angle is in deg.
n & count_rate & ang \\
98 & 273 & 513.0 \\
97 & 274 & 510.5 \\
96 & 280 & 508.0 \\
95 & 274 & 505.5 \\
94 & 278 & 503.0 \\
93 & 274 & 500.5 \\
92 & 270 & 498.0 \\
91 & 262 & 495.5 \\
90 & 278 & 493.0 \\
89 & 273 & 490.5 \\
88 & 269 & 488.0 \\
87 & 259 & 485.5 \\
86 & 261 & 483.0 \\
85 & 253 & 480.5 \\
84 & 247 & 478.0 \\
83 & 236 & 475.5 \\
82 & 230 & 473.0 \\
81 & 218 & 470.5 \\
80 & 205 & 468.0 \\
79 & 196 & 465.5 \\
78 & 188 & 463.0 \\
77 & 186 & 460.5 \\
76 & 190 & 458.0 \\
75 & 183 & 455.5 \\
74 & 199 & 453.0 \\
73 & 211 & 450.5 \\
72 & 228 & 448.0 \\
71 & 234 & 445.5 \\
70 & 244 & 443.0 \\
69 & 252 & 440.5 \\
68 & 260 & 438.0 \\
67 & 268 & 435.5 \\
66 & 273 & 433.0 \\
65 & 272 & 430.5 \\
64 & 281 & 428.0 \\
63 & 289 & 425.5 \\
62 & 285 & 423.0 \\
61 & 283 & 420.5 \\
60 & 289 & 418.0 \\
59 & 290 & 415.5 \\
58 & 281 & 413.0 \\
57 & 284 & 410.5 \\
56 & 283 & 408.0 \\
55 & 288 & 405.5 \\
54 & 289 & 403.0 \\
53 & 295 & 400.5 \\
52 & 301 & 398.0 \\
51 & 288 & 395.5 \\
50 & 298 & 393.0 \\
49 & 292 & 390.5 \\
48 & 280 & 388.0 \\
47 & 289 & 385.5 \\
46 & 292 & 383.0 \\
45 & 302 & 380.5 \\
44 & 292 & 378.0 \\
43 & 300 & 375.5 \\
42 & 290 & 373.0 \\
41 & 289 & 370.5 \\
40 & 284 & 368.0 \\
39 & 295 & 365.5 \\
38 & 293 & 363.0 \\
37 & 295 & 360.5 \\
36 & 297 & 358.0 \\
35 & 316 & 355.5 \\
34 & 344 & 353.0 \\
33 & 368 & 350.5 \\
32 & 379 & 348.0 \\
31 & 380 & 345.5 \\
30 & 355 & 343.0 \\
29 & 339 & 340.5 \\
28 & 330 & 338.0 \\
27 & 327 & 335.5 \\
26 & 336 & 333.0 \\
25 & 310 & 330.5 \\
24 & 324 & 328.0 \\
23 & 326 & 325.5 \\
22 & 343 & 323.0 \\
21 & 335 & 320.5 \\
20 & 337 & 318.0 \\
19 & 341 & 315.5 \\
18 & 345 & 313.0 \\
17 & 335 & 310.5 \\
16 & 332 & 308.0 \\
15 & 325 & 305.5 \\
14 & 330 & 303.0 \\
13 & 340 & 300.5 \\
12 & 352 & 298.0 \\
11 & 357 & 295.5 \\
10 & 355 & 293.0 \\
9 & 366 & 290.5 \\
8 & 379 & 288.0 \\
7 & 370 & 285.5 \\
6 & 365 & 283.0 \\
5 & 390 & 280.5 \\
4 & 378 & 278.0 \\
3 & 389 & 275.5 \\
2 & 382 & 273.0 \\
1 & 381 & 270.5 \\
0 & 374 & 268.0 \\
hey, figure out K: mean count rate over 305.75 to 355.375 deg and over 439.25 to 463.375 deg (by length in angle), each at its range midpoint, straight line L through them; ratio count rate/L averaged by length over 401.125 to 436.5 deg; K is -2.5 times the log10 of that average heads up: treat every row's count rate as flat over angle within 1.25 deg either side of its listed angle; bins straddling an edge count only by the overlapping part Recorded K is -0.15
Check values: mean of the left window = 340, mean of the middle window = 283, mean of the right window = 212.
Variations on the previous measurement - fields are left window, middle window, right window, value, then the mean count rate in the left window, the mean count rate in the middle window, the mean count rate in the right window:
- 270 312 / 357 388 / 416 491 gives 0.03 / 360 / 293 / 242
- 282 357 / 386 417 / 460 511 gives 0.03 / 344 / 289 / 249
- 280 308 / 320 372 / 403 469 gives -0.03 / 355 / 327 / 249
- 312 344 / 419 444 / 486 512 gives 0.10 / 334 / 271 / 273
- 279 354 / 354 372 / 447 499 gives 0.06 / 347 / 296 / 230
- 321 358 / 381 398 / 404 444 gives 0.04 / 340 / 291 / 277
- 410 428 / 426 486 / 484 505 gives 0.19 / 286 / 233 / 270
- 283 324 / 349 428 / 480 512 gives 0.06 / 347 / 296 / 270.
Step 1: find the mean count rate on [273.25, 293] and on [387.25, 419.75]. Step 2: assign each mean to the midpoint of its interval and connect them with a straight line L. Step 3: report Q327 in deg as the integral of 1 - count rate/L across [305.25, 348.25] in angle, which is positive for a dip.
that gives 0.70 deg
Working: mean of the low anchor 376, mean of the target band 338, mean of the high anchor 289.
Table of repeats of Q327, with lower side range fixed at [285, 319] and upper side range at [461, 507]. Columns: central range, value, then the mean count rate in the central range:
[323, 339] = 0.2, 327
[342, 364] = -1.2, 337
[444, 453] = 1.5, 221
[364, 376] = 0.7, 291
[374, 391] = 0.6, 292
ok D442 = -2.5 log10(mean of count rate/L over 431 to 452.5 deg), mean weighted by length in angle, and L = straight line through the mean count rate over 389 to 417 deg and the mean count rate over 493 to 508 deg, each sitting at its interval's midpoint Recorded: 0.15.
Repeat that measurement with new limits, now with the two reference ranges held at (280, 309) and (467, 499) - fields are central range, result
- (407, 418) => 0.02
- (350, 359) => -0.03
